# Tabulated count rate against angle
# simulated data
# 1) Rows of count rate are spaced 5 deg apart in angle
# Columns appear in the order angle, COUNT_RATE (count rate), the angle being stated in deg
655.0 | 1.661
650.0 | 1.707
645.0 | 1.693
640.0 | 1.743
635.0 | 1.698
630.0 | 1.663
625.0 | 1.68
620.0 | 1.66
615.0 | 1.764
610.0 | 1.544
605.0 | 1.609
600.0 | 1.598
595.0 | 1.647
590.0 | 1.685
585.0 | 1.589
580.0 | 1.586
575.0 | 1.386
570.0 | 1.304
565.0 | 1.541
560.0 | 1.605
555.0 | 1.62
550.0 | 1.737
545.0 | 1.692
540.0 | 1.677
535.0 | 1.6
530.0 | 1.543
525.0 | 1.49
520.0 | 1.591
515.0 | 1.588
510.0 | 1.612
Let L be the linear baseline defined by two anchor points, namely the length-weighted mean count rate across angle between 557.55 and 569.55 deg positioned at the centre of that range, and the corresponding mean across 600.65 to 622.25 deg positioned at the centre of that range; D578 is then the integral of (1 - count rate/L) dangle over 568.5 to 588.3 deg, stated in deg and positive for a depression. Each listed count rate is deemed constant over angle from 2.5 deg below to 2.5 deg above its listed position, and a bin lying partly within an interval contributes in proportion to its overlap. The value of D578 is 1.0 deg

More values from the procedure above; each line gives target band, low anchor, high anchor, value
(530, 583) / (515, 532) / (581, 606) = 0.3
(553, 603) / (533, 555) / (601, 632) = 3.2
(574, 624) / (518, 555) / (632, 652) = 1.7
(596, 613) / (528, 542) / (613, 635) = 0.8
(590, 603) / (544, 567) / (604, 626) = 0.1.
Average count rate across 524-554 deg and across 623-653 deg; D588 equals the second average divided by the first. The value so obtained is 1.0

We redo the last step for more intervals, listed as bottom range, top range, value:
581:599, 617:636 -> 1.03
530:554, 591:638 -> 1.00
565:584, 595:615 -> 1.11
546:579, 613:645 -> 1.10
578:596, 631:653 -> 1.05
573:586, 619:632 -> 1.10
